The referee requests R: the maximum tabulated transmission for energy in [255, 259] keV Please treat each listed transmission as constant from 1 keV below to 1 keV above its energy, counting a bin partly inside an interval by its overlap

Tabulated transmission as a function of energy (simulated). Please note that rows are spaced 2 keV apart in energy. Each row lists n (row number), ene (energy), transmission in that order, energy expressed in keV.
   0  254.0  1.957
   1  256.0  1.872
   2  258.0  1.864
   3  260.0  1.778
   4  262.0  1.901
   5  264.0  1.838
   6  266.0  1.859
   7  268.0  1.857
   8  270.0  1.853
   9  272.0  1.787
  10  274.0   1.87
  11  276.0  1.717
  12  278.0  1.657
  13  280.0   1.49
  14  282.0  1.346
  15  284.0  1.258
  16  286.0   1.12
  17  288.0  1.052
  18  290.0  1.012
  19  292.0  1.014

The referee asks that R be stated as 1.872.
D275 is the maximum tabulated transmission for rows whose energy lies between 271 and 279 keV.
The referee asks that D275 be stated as 1.87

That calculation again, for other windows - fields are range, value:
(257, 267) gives 1.901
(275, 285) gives 1.717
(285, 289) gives 1.12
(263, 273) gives 1.859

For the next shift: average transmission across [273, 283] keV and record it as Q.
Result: 1.62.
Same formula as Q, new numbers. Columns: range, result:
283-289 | 1.14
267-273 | 1.83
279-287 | 1.3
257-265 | 1.85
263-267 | 1.85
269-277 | 1.81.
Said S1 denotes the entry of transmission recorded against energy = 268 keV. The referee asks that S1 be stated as 1.857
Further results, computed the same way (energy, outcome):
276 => 1.717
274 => 1.87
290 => 1.012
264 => 1.838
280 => 1.49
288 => 1.052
